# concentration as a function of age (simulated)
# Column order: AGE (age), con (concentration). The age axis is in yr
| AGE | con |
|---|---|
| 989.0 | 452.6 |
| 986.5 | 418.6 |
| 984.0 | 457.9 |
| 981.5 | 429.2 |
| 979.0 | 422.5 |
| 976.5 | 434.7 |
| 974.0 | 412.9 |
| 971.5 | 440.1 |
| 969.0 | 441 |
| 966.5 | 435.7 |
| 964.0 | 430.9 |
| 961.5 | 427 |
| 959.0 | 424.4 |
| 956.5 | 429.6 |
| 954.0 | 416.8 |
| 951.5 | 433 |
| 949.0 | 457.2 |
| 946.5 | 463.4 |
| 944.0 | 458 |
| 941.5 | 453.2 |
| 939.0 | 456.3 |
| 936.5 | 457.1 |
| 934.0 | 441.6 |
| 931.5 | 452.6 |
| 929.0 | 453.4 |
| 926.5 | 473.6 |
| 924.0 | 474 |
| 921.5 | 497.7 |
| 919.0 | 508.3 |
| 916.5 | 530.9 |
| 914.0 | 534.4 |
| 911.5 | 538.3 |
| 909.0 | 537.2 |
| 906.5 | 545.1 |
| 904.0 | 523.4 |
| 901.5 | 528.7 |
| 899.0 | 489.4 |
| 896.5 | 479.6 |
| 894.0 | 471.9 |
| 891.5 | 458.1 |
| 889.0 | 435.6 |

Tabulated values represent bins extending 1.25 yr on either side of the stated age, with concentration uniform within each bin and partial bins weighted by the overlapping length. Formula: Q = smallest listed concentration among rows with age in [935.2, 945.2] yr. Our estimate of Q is 453.2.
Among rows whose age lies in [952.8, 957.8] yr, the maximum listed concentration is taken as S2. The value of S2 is 429.6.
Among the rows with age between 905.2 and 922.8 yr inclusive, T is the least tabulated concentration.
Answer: 497.7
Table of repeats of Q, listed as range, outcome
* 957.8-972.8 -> 424.4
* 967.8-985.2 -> 412.9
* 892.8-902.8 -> 471.9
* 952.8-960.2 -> 416.8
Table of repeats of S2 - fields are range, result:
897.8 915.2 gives 545.1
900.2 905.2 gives 528.7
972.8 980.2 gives 434.7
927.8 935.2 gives 453.4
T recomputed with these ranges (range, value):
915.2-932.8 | 452.6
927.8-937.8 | 441.6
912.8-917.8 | 530.9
